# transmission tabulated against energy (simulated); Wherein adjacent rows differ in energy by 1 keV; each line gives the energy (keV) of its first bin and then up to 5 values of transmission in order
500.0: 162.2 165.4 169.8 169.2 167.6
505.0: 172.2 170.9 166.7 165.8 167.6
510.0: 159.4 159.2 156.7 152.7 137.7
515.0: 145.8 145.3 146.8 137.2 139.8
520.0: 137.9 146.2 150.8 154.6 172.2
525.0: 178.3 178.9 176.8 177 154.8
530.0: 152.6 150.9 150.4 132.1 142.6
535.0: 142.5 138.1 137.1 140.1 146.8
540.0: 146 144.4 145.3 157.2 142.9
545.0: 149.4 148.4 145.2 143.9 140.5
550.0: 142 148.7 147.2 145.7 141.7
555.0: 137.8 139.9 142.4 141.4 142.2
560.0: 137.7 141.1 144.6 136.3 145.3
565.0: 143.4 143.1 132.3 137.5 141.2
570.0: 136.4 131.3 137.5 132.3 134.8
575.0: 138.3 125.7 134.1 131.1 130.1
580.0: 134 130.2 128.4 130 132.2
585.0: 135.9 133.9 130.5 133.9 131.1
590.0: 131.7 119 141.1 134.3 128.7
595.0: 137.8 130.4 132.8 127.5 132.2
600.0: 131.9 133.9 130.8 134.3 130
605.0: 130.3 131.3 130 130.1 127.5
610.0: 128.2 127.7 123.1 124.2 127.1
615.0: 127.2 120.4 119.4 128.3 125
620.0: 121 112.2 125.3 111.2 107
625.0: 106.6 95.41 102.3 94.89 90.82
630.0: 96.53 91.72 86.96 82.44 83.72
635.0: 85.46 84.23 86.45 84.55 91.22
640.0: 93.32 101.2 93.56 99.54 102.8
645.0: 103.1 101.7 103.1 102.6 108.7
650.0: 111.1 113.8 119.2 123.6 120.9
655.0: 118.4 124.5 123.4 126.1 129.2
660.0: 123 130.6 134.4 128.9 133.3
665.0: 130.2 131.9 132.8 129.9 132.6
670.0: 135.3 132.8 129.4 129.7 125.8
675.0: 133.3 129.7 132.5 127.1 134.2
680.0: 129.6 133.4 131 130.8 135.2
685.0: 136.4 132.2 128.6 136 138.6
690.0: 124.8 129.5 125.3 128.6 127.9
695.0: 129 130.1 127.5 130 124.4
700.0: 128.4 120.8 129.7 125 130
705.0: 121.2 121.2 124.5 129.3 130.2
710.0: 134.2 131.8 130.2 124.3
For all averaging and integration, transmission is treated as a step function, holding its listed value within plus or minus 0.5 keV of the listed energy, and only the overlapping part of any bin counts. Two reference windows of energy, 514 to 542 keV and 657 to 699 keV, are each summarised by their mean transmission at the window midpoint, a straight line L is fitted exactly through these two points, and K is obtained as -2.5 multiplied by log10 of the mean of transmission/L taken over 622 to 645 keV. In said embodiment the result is 0.39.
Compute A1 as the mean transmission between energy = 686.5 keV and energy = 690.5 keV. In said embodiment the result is 132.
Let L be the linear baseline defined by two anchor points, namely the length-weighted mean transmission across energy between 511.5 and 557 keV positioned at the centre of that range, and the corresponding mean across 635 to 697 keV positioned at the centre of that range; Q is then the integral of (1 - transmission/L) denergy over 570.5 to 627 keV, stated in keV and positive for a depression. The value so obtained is 3.1 keV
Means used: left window 149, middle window 128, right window 121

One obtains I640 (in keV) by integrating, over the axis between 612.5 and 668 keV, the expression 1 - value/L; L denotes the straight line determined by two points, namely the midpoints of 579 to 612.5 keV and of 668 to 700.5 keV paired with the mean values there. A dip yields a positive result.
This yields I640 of 8.55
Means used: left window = 131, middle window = 111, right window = 131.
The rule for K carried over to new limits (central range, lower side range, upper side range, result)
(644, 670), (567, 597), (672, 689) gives 0.091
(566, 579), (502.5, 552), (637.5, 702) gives 0.067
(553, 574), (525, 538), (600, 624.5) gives 0.023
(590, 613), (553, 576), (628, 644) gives -0.148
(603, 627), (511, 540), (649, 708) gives 0.131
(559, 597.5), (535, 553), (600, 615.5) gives 0.015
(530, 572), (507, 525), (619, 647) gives -0.049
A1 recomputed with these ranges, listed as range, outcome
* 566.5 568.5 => 135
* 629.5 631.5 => 94.1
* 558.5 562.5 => 141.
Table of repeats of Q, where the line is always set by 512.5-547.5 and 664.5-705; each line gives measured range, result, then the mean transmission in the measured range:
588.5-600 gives 0.82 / 132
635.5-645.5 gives 3.08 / 94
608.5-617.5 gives 0.92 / 125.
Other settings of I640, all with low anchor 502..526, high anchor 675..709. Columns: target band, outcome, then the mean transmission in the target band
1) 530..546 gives 0.9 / 145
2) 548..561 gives 0.7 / 142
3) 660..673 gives 0.2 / 131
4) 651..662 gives 0.9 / 124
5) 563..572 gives 0.6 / 139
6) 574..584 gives 1.1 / 132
